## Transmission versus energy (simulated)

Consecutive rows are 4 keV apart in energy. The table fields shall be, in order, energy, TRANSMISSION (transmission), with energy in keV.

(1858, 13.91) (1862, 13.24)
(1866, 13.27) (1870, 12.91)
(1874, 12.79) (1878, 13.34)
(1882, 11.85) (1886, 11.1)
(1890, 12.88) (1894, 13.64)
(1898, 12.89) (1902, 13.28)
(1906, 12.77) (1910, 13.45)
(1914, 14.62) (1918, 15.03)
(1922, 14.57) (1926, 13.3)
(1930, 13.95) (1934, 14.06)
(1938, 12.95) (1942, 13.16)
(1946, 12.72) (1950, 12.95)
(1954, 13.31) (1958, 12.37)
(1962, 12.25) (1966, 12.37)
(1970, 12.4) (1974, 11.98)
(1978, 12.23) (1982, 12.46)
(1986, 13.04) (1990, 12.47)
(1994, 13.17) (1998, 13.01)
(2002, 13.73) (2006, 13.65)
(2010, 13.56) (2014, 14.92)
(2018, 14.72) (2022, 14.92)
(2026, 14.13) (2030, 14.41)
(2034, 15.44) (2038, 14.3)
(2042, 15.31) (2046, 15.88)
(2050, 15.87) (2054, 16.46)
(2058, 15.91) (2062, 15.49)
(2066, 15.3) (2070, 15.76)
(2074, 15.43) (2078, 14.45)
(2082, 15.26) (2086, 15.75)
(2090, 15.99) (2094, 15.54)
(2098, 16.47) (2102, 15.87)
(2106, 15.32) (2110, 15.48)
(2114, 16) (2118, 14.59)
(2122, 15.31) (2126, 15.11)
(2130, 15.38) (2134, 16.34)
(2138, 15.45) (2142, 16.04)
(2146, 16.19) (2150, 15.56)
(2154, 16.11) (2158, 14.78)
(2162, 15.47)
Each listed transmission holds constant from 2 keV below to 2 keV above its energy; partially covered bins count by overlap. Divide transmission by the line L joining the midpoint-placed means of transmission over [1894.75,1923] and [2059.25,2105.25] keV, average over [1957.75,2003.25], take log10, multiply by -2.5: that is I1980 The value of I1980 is 0.152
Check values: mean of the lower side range 13.8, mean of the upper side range 15.6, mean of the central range 12.6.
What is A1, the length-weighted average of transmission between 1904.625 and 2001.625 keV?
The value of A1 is 13.1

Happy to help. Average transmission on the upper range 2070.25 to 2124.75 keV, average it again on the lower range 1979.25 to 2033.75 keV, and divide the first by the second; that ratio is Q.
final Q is 1.13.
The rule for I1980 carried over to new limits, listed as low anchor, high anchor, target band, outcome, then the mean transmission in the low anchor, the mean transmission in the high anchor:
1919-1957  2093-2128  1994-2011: 0.06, 13.5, 15.5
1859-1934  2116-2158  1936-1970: 0.09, 13.3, 15.6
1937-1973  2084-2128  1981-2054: -0.03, 12.7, 15.6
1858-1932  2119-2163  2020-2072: -0.04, 13.3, 15.6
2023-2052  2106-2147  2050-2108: -0.03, 15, 15.6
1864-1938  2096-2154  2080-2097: -0.03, 13.3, 15.7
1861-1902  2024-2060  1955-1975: 0.14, 12.8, 15.3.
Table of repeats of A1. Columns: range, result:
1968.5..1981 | 12.2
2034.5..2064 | 15.6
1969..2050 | 13.9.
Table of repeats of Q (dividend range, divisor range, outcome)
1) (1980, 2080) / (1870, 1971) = 1.11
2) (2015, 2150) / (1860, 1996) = 1.19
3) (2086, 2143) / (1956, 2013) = 1.22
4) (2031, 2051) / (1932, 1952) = 1.16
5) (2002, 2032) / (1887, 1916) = 1.08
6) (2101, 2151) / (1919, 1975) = 1.19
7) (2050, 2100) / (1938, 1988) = 1.24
